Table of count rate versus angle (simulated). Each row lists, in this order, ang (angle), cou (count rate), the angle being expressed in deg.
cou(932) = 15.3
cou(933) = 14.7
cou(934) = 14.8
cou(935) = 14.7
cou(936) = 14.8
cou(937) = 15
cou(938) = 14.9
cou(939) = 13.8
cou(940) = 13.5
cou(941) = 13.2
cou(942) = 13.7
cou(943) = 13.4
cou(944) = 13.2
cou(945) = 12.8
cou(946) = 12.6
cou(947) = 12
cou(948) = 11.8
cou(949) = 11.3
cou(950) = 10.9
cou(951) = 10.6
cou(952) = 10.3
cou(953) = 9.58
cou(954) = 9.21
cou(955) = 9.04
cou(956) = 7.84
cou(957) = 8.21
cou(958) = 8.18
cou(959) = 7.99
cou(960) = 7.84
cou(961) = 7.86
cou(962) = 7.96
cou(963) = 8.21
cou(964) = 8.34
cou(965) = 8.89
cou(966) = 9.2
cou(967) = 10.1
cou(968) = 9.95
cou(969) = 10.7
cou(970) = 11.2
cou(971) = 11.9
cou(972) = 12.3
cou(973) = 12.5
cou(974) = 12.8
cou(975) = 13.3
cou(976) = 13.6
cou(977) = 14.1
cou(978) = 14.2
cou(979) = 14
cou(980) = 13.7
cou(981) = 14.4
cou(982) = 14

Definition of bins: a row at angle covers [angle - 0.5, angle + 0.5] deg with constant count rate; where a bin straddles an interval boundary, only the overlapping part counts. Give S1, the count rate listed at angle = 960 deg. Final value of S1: 7.84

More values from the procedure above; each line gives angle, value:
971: 11.9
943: 13.4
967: 10.1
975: 13.3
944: 13.2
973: 12.5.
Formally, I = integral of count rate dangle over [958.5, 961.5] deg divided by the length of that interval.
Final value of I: 7.9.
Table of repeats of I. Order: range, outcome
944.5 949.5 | 12.1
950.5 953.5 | 10.2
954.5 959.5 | 8.25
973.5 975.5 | 13.1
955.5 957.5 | 8.03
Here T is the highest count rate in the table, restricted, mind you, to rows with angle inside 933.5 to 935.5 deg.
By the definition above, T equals 14.8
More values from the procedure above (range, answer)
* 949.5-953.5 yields 10.9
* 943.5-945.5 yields 13.2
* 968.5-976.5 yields 13.6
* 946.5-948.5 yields 12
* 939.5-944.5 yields 13.7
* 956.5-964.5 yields 8.34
